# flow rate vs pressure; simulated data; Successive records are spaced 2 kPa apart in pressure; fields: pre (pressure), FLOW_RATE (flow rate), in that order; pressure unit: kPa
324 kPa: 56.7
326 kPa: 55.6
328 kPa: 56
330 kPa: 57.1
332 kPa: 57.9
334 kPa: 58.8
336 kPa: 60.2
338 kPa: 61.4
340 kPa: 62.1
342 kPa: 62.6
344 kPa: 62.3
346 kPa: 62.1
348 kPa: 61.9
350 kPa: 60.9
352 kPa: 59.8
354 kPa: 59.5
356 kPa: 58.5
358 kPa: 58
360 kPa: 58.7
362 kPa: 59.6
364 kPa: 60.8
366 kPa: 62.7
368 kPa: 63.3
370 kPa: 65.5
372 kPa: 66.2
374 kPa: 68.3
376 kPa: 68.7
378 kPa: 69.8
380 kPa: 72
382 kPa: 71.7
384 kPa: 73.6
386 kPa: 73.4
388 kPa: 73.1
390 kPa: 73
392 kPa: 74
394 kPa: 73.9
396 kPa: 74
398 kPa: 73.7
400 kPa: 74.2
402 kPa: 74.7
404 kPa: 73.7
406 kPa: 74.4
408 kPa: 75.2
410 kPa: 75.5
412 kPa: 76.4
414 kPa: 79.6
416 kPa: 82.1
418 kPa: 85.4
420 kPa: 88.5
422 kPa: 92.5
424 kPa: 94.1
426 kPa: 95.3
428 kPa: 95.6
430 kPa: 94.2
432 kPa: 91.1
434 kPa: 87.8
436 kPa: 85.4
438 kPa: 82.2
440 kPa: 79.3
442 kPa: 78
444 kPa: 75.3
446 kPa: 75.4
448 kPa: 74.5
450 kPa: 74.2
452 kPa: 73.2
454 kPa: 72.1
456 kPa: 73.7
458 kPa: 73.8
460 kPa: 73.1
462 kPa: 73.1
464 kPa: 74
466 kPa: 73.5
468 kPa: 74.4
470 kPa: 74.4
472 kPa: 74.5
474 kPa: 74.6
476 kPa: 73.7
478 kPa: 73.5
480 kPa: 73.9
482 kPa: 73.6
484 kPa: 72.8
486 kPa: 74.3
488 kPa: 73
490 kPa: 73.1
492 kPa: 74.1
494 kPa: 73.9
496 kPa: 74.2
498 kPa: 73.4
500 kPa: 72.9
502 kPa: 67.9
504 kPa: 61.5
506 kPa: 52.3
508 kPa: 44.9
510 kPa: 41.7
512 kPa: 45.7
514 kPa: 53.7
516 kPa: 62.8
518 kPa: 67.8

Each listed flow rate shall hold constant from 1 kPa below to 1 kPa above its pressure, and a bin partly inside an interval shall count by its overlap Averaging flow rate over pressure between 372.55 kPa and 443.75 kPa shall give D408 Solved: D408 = 79.1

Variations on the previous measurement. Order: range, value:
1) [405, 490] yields 78.8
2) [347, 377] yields 62.2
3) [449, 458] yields 73.4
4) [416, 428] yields 90.8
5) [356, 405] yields 68.8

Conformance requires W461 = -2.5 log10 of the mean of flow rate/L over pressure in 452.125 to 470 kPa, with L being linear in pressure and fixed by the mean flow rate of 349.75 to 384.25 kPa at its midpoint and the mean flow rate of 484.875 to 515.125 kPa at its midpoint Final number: -0.15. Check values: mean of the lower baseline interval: 64.2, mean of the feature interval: 73.5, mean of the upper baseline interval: 63.8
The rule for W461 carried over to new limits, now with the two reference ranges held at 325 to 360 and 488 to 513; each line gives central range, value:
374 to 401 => -0.19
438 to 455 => -0.21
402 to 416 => -0.24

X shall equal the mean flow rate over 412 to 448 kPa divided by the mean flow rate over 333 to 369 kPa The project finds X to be 1.4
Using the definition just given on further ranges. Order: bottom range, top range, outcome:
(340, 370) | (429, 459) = 1.30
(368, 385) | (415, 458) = 1.20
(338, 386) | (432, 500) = 1.18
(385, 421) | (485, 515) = 0.83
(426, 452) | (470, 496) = 0.89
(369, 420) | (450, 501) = 1.00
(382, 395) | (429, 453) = 1.10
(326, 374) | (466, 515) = 1.11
